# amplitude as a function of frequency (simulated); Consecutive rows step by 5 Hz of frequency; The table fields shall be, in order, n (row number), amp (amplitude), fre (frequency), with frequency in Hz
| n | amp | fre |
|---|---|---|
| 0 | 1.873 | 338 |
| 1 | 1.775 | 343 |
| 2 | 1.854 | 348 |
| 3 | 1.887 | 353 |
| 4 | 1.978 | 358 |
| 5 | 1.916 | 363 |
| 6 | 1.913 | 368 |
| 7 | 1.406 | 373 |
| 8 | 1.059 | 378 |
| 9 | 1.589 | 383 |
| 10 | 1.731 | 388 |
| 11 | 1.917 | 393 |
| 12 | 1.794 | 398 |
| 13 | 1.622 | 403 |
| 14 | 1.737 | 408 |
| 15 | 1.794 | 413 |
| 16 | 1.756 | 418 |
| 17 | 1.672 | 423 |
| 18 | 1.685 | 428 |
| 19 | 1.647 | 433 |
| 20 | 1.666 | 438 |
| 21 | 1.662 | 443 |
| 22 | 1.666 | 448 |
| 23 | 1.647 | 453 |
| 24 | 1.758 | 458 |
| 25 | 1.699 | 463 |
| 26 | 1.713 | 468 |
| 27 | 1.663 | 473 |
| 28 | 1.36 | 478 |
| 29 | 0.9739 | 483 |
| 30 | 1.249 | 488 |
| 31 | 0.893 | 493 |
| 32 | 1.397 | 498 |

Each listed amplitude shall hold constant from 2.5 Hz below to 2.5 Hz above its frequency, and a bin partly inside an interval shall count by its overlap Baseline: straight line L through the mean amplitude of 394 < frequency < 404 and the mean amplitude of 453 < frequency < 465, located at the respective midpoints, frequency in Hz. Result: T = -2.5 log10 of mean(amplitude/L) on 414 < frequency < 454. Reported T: 0.03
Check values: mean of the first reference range 1.75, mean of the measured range 1.68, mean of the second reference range 1.71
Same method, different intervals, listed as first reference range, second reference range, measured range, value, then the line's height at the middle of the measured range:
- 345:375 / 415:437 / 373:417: 0.070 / 1.76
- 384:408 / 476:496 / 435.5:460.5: -0.210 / 1.39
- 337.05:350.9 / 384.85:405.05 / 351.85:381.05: 0.075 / 1.8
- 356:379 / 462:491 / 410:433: -0.109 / 1.55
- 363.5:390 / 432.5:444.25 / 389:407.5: -0.111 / 1.6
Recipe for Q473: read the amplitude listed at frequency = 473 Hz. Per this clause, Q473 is 1.663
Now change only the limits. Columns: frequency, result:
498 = 1.397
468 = 1.713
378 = 1.059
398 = 1.794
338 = 1.873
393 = 1.917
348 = 1.854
